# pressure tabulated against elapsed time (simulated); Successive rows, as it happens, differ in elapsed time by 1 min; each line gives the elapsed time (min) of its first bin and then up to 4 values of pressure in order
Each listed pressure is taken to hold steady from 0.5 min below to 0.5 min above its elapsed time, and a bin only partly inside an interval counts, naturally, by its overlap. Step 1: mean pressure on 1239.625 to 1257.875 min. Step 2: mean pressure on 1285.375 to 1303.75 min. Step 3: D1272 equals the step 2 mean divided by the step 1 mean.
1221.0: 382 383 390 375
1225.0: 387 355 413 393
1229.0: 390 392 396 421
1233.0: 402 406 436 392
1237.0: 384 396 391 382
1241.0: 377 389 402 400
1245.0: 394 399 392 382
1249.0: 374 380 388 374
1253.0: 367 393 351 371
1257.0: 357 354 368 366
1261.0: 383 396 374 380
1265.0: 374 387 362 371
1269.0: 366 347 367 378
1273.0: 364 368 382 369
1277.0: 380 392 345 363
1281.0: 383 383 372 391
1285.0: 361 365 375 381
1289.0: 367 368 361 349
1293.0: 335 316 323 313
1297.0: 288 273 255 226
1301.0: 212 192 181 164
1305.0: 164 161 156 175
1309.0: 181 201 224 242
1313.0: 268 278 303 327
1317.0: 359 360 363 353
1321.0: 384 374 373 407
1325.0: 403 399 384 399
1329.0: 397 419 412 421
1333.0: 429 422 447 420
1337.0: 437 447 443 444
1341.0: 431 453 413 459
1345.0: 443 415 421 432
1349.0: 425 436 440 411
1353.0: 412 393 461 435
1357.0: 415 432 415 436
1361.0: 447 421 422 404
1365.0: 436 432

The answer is 0.79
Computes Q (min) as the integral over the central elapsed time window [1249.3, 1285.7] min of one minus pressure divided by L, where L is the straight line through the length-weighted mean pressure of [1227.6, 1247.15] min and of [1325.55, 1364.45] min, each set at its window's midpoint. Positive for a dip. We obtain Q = 2.9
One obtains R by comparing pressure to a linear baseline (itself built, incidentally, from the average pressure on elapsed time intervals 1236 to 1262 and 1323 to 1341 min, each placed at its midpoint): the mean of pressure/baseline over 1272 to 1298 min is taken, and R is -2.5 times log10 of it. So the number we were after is 0.11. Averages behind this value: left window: 381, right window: 418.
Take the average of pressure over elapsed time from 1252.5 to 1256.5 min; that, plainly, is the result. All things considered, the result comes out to 370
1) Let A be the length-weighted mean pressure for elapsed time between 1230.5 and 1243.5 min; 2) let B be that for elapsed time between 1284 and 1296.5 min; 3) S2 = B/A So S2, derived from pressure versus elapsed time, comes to 0.89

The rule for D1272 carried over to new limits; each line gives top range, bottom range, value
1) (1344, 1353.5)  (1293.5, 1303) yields 1.63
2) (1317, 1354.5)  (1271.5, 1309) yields 1.33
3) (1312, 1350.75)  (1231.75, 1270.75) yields 1.04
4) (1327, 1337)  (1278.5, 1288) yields 1.12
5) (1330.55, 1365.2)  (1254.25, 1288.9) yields 1.16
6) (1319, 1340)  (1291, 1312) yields 1.72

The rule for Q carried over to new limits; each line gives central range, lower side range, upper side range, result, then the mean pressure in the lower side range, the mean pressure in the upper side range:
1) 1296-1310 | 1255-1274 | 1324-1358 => 6.7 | 370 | 425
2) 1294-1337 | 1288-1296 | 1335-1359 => 8.3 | 346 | 431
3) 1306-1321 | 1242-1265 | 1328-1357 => 5.2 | 379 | 428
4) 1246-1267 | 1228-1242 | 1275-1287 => 0.6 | 397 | 374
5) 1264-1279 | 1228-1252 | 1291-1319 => -2.0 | 394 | 257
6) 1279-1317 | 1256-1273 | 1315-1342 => 9.6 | 370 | 401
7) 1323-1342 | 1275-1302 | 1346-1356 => -0.9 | 338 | 426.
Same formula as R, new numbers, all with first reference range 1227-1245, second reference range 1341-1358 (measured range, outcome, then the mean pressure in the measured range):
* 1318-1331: 0.09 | 388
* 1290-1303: 0.40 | 286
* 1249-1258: 0.09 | 372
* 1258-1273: 0.09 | 372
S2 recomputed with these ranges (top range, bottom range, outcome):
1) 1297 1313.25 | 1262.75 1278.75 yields 0.55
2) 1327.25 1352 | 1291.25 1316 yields 1.76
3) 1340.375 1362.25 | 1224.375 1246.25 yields 1.09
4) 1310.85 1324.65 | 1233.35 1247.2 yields 0.84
